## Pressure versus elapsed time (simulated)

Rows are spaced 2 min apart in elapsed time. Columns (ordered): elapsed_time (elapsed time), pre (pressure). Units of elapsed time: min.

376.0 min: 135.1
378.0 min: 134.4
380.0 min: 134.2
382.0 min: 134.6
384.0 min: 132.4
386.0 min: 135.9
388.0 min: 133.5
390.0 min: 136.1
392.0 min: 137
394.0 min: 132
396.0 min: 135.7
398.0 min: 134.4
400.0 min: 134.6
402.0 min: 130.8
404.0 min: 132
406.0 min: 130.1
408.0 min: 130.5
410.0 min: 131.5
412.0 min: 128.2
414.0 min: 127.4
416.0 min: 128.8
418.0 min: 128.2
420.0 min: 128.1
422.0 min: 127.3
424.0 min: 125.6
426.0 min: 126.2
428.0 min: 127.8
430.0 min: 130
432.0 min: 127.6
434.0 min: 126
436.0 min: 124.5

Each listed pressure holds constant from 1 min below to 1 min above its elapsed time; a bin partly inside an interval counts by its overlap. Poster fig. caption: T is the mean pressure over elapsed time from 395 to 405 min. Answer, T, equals 134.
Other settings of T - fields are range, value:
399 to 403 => 133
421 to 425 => 126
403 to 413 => 130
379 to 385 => 134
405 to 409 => 130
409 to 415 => 129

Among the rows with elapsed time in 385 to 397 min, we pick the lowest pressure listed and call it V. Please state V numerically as 132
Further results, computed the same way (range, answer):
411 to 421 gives 127.4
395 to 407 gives 130.1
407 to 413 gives 128.2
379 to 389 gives 132.4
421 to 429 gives 125.6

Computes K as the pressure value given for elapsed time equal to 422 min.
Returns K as 127.3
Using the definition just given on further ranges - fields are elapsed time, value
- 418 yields 128.2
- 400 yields 134.6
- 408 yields 130.5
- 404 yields 132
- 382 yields 134.6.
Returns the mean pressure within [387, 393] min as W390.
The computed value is 136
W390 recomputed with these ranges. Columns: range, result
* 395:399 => 135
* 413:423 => 128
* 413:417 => 128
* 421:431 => 127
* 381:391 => 135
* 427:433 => 128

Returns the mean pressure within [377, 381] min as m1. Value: 134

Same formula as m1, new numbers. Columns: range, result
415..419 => 128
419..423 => 128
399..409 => 132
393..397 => 134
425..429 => 127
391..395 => 134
